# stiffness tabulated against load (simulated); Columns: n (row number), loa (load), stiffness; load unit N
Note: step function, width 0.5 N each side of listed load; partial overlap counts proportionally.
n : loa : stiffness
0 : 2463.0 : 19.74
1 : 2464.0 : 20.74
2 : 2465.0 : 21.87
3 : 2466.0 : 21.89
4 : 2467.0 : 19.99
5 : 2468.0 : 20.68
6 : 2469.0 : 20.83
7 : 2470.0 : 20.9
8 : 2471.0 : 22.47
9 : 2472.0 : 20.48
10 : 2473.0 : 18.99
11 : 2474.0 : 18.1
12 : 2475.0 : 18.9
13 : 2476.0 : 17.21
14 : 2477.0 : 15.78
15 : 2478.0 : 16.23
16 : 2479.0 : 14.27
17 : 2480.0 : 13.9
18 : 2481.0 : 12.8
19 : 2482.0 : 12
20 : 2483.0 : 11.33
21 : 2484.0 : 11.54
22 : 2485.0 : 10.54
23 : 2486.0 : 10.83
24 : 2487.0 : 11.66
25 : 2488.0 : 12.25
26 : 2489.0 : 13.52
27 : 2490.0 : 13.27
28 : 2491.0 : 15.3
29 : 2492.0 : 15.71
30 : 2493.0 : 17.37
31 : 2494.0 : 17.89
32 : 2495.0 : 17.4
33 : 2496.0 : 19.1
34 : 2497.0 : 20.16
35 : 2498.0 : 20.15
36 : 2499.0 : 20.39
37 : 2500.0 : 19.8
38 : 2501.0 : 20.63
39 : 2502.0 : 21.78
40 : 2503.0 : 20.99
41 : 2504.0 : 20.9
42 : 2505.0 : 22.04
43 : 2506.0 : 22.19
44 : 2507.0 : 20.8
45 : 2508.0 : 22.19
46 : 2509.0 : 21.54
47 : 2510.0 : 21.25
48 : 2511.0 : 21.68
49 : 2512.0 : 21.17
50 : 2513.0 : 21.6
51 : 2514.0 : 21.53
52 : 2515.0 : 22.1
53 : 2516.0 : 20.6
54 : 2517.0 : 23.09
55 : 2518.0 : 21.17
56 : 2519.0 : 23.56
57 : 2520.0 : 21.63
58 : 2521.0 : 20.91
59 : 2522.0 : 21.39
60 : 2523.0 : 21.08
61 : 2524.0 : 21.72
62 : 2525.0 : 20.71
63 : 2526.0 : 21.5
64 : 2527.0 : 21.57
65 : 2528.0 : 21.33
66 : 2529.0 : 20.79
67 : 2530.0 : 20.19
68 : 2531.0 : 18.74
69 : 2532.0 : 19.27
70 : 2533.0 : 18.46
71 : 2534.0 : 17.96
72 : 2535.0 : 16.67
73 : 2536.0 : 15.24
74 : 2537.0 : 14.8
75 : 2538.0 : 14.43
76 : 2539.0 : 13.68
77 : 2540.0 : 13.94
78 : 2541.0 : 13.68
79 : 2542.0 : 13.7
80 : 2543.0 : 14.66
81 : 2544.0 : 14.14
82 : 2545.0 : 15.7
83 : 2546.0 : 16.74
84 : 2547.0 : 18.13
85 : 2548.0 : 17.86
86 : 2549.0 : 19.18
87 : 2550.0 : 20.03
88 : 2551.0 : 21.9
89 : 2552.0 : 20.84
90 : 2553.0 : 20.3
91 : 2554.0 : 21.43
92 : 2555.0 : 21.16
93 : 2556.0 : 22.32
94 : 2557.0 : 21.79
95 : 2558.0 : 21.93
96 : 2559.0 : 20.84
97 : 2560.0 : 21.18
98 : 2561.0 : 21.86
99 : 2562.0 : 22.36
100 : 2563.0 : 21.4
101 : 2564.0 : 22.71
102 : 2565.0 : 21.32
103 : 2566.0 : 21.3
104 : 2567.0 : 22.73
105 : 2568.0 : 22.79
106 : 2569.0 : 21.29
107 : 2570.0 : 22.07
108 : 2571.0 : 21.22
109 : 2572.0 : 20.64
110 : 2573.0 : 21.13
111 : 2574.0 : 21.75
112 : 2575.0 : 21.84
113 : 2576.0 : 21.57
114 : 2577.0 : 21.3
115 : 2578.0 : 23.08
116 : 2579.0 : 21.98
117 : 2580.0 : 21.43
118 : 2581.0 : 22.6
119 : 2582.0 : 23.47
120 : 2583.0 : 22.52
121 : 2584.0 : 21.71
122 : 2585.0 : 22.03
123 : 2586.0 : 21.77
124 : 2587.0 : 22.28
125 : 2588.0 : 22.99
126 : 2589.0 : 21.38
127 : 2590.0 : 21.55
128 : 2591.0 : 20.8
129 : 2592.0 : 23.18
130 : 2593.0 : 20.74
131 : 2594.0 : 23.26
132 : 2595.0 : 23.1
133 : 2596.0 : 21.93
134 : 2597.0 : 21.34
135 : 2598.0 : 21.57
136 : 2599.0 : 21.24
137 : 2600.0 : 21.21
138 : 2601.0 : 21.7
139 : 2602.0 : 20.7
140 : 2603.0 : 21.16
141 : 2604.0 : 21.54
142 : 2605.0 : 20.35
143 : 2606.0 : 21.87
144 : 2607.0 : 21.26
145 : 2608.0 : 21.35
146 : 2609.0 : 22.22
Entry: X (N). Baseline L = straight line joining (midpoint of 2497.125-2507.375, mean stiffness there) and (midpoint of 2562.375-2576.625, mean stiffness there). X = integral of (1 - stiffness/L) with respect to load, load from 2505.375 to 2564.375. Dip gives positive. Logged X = 4.2 N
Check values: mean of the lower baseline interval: 20.9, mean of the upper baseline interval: 21.7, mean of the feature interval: 19.8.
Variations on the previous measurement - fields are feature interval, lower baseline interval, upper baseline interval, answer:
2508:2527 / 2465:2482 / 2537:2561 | -3.47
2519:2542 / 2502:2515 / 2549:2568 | 3.09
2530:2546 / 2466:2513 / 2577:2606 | 3.17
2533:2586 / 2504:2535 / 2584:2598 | 4.28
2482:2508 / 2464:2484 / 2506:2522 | 3.70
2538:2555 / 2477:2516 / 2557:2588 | 2.66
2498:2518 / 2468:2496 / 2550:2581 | -4.27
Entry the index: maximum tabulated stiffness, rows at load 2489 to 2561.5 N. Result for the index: 23.56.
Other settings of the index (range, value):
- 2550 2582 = 23.47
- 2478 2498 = 20.16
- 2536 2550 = 20.03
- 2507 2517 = 23.09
